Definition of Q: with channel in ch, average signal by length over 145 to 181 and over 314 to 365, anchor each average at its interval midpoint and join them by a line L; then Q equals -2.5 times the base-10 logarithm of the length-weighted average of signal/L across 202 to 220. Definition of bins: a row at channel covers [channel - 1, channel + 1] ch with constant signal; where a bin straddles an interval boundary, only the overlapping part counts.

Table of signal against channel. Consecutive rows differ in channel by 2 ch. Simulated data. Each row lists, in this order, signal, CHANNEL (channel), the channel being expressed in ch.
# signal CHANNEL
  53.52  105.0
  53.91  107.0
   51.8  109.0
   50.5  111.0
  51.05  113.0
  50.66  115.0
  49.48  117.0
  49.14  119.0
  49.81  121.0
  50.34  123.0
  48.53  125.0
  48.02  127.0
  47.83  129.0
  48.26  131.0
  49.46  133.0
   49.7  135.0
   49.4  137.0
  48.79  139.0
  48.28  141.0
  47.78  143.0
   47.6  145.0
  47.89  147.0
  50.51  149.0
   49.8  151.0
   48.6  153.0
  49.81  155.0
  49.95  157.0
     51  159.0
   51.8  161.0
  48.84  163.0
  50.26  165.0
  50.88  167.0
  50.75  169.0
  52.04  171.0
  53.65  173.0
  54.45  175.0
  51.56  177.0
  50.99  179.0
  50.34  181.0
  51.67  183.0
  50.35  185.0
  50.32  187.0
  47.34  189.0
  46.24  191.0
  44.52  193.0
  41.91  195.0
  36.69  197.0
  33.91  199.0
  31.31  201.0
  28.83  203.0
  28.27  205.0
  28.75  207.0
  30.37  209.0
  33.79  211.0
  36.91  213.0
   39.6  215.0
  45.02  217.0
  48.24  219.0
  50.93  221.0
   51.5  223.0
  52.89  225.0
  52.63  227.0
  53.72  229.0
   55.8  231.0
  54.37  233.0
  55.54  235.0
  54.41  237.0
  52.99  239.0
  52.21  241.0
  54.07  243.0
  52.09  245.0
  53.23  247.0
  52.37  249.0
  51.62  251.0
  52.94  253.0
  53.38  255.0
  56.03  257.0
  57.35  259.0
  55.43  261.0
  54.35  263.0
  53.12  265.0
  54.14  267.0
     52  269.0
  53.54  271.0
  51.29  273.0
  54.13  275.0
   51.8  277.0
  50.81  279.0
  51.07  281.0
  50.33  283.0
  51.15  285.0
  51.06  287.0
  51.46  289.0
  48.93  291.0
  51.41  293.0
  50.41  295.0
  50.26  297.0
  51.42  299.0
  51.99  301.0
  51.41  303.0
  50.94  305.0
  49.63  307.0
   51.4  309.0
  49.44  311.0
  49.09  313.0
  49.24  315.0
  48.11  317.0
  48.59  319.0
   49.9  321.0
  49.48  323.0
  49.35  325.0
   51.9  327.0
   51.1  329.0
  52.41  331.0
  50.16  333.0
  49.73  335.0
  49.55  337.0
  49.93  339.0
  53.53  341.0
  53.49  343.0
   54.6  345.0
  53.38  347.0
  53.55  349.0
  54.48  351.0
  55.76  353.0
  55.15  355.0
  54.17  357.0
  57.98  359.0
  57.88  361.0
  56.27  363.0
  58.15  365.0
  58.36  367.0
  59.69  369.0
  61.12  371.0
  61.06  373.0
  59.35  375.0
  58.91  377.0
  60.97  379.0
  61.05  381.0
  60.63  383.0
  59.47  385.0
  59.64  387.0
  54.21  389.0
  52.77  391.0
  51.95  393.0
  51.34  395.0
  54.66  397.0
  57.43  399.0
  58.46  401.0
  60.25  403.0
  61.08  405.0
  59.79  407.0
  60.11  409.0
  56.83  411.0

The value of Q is 0.40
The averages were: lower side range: 50.7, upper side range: 52.5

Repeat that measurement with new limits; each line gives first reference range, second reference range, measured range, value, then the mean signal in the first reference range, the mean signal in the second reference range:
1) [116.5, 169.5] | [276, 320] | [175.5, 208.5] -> 0.18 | 49.3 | 50.5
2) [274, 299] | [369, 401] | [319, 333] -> 0.07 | 51.1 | 57.7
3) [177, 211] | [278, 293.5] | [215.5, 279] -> -0.14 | 40.9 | 50.8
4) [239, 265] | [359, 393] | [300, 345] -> 0.12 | 53.7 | 58.5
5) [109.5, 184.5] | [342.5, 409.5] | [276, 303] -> 0.07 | 50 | 57.3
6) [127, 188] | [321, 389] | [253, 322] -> 0.04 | 50.1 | 55.4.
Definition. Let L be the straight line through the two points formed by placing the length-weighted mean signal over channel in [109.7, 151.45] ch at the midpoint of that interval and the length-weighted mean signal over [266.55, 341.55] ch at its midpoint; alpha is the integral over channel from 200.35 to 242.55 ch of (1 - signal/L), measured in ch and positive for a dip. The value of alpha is 4.3 ch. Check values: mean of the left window 49.2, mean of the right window 50.8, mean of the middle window 44.9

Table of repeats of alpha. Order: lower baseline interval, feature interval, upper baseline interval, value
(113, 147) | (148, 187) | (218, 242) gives -0.33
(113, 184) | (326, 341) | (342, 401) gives 1.29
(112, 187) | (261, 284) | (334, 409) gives 0.45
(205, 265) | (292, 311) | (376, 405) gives 0.70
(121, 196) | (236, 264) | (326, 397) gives -0.84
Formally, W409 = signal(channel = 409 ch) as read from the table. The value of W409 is 60.11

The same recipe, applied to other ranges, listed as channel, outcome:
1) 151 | 49.8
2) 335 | 49.73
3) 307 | 49.63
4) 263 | 54.35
